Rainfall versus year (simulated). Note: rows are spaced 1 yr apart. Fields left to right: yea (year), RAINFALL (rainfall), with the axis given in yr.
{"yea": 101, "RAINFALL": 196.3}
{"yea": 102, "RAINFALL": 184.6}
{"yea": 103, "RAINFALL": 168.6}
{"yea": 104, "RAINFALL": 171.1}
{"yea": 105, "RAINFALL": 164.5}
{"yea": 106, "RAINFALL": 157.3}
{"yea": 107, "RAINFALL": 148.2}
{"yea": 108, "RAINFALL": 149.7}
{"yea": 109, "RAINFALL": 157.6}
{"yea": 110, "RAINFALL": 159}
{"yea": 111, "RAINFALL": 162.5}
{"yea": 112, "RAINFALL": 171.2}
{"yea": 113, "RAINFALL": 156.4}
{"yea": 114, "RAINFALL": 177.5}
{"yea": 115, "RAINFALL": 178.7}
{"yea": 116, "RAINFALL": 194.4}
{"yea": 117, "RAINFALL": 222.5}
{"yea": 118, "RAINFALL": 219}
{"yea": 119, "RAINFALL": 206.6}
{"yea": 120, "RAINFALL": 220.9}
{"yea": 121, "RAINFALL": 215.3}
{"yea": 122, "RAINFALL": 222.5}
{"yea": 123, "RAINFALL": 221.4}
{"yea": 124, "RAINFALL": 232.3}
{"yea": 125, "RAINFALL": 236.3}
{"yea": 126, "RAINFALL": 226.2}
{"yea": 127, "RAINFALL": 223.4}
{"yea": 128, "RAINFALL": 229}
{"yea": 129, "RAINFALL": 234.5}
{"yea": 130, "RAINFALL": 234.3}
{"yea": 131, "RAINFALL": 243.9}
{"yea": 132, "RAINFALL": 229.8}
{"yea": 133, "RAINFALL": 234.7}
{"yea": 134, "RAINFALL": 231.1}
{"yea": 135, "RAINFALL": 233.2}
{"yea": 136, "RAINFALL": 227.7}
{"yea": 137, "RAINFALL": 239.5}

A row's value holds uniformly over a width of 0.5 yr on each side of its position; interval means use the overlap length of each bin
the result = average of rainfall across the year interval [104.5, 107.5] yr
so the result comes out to 157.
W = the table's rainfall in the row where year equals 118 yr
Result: 219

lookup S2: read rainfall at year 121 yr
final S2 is 215.3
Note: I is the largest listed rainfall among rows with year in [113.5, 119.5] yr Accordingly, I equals 222.5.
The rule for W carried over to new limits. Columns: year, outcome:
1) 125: 236.3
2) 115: 178.7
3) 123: 221.4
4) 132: 229.8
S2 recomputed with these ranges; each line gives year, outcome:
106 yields 157.3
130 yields 234.3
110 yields 159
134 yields 231.1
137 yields 239.5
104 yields 171.1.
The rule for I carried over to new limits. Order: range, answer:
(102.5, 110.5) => 171.1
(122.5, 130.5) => 236.3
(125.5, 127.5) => 226.2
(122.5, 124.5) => 232.3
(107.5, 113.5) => 171.2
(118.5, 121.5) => 220.9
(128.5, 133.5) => 243.9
